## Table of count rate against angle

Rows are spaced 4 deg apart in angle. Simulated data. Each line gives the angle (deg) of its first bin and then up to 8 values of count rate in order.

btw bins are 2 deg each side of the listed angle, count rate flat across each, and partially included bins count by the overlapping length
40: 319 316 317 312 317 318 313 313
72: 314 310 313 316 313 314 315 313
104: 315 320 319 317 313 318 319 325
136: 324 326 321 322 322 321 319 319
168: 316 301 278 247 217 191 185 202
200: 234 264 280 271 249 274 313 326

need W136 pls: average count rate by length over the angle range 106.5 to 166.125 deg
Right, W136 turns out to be 320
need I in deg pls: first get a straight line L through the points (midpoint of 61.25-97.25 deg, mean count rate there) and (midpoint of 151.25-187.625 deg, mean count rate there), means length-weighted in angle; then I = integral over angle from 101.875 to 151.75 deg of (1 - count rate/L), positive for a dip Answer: -3.3 deg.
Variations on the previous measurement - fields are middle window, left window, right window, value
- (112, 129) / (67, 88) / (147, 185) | -0.6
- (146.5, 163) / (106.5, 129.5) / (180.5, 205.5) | -3.3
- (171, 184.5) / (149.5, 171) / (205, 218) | 1.7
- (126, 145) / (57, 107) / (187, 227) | -2.4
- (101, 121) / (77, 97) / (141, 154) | 0.0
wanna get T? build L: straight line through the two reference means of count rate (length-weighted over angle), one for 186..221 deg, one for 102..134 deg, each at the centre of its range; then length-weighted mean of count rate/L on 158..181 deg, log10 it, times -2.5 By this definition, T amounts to -0.110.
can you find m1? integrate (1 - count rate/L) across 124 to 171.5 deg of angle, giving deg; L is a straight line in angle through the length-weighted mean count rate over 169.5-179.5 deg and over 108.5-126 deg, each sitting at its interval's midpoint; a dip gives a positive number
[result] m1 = -3.3 deg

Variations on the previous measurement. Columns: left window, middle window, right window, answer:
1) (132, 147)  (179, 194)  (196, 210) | 3.49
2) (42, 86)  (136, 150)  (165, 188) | -2.10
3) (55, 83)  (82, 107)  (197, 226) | -0.74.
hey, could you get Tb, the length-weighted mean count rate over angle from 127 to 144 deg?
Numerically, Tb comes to 323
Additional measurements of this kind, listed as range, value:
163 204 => 248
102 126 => 317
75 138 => 317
